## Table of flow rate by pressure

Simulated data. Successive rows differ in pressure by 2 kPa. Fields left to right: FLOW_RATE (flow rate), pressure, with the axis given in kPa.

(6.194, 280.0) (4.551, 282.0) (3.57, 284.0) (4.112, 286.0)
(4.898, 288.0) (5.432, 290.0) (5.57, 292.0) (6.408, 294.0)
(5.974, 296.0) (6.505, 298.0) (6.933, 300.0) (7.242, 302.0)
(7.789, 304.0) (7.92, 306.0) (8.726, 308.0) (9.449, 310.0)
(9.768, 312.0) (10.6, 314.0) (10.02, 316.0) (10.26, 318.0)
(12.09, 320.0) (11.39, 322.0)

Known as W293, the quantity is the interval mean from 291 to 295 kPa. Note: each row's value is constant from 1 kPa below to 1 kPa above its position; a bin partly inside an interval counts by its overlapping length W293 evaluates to 5.99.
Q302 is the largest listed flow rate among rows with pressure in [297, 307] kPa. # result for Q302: 7.92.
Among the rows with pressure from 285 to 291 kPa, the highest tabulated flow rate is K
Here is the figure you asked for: 5.432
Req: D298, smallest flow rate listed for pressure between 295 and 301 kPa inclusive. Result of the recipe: 5.974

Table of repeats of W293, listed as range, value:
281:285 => 4.06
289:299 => 5.98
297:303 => 6.89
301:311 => 8.23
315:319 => 10.1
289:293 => 5.5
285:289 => 4.5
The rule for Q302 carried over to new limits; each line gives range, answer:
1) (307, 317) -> 10.6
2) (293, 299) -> 6.505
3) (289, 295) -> 6.408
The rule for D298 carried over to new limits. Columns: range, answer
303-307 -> 7.789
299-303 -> 6.933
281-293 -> 3.57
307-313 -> 8.726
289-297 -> 5.432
